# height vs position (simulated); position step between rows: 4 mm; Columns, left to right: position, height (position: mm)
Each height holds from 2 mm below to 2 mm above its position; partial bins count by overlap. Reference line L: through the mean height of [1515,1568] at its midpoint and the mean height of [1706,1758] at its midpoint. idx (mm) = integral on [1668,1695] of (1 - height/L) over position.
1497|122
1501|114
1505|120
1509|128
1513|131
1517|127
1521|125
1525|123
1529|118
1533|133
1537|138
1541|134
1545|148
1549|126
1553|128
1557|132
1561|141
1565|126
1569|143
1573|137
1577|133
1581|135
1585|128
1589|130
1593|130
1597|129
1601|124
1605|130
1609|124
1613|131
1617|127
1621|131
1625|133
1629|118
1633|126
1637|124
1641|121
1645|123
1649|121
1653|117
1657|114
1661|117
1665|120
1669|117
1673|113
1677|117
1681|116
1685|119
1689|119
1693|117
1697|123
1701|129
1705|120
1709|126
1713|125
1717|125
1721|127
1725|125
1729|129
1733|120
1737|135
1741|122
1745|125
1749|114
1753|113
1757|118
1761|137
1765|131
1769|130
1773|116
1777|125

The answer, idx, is 1.8 mm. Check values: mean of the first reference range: 131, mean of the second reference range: 123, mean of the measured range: 117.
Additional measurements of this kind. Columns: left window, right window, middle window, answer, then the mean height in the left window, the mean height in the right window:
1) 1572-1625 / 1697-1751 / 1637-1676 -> 2.79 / 130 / 125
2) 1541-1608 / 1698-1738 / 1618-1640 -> 0.63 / 132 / 126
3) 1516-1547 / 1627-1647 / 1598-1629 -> -0.90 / 131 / 122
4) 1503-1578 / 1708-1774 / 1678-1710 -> 1.35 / 131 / 125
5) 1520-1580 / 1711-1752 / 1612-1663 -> 2.17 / 132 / 124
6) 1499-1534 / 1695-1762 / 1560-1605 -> -2.89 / 124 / 124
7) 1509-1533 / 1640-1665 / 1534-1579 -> -4.05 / 126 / 119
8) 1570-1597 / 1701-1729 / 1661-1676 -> 1.30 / 132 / 125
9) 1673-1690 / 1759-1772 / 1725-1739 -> -0.21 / 117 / 131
